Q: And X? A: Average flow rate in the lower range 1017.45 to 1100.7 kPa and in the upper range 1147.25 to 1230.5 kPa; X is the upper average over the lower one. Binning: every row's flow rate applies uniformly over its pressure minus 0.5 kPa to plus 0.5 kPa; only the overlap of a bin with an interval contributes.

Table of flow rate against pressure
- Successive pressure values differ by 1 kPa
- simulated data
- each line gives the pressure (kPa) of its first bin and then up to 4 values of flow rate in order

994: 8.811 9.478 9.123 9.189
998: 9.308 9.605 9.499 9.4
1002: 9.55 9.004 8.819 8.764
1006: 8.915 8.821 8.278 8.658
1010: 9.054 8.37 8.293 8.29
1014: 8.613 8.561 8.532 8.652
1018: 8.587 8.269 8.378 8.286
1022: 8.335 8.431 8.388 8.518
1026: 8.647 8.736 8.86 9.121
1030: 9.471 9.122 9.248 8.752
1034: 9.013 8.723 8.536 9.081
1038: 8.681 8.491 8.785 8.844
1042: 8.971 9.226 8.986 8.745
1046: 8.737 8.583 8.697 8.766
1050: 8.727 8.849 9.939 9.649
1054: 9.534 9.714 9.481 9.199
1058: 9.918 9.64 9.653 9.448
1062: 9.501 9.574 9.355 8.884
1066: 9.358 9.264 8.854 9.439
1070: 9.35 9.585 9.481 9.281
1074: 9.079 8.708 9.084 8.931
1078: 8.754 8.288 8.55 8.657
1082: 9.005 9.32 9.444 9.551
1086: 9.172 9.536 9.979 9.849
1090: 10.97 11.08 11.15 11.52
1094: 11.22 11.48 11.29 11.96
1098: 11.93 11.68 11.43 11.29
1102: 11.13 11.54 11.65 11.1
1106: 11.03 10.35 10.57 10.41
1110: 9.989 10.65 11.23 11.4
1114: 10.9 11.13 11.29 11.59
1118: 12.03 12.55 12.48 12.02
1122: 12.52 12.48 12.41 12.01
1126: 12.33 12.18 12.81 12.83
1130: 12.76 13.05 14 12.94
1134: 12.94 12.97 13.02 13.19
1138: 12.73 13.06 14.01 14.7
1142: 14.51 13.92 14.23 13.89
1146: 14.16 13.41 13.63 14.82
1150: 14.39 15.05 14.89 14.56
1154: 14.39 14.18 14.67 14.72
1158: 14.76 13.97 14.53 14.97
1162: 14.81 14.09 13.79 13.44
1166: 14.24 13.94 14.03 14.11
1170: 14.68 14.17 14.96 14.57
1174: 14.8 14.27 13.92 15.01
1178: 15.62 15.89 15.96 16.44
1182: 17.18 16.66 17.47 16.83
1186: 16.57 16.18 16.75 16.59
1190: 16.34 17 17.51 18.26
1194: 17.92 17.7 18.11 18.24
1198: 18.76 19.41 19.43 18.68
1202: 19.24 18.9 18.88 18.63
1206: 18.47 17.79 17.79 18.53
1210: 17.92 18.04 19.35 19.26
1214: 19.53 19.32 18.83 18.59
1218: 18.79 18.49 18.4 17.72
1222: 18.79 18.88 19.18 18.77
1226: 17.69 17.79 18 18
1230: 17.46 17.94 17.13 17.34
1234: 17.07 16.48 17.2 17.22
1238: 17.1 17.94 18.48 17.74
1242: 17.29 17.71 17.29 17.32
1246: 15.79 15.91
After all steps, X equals 1.78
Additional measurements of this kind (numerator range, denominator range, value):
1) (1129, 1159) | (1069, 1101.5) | 1.39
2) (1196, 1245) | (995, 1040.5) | 2.07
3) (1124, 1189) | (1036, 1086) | 1.57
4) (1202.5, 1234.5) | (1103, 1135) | 1.55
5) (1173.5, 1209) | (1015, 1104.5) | 1.83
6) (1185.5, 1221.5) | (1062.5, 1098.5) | 1.87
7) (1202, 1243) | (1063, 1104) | 1.82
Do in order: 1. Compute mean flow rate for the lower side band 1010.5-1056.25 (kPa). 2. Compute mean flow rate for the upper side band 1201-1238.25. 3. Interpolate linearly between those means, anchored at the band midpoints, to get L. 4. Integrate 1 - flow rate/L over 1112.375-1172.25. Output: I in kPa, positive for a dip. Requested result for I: 3.7 kPa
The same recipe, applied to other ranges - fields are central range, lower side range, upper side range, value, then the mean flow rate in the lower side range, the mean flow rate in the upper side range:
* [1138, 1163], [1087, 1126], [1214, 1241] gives -1.0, 11.3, 18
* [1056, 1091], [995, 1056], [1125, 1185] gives 4.9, 8.87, 14.3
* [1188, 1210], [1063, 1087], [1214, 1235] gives -2.0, 9.12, 18.2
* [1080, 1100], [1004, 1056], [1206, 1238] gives 2.2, 8.8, 18.2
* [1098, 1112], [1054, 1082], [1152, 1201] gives 0.5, 9.22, 15.8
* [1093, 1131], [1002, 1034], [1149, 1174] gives 2.5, 8.69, 14.4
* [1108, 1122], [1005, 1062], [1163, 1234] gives 1.7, 8.88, 17.2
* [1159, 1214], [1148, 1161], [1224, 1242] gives -2.6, 14.6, 17.6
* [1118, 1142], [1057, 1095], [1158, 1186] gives -0.5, 9.55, 15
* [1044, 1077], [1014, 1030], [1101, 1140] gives 2.2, 8.58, 12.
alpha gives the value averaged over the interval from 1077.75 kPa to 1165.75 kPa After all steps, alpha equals 12.2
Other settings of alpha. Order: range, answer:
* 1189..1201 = 18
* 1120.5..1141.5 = 12.9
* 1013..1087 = 8.99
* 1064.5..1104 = 10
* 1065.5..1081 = 9.05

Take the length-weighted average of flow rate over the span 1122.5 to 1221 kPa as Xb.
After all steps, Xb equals 15.7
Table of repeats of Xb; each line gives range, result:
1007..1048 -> 8.7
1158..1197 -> 15.6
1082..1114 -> 10.8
